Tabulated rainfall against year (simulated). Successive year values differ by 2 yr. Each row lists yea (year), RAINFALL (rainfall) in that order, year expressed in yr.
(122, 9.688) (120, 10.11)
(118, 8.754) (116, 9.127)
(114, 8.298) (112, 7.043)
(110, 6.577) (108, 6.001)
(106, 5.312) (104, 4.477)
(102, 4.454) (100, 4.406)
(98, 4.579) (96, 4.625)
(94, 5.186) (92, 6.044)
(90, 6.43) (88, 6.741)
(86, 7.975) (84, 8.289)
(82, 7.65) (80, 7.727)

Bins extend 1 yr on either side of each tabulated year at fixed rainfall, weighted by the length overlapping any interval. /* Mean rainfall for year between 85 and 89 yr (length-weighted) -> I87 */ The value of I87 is 7.36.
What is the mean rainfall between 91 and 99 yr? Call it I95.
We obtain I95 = 5.11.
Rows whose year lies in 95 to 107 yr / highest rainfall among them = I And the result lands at 5.312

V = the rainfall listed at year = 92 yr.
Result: 6.044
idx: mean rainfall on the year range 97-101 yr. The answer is 4.49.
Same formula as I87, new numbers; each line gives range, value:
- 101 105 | 4.47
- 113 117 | 8.71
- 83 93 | 7.1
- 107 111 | 6.29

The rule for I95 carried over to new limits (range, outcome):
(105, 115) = 6.65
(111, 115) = 7.67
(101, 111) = 5.36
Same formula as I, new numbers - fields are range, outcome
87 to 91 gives 6.741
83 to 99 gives 8.289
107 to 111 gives 6.577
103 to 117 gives 9.127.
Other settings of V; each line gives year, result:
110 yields 6.577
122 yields 9.688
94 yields 5.186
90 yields 6.43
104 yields 4.477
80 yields 7.727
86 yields 7.975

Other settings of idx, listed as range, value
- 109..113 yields 6.81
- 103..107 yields 4.89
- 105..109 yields 5.66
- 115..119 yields 8.94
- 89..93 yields 6.24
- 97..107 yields 4.65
